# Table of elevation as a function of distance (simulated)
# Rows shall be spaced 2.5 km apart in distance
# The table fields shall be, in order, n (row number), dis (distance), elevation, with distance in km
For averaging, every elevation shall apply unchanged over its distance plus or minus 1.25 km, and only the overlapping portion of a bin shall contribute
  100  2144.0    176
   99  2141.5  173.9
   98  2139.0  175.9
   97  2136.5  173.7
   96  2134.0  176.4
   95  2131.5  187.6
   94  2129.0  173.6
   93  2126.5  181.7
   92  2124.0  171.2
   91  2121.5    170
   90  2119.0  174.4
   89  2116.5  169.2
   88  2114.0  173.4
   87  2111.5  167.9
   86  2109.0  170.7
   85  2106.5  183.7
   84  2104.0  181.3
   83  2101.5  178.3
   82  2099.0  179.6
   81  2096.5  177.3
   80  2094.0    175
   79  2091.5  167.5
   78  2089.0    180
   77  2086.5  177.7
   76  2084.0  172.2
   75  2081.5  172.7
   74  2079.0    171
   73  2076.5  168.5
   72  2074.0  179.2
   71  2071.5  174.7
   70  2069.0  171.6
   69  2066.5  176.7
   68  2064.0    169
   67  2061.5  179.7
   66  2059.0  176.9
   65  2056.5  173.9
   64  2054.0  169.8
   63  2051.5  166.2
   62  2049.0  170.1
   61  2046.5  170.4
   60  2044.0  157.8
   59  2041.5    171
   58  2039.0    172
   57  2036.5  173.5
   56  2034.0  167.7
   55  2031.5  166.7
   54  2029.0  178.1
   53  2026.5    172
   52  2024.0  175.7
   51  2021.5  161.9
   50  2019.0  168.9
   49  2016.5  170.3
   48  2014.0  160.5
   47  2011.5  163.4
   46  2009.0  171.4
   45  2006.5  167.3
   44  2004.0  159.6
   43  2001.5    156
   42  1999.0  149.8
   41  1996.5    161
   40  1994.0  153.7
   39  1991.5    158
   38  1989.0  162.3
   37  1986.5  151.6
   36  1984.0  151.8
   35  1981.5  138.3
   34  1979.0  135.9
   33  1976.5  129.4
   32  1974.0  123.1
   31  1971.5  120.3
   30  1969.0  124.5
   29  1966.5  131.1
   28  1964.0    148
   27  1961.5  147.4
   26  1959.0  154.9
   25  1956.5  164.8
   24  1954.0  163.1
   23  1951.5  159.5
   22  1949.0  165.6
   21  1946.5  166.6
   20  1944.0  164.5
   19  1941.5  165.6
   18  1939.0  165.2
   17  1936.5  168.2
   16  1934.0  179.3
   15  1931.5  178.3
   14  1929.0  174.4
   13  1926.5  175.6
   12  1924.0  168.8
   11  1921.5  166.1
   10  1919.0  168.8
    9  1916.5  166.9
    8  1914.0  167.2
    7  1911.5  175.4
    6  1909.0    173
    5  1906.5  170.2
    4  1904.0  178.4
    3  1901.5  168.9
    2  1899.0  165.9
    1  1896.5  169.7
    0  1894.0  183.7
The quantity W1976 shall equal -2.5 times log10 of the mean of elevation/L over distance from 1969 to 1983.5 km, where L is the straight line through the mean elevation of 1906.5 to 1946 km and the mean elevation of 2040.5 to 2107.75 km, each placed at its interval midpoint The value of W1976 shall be 0.300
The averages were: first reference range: 170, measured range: 130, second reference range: 174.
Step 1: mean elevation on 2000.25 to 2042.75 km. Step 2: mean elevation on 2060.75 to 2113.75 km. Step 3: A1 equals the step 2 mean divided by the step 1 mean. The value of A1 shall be 1.0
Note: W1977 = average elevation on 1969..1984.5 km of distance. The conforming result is 132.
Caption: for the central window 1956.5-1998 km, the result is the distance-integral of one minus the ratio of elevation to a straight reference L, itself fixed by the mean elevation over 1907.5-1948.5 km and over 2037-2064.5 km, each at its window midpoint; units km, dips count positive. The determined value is 6.5 km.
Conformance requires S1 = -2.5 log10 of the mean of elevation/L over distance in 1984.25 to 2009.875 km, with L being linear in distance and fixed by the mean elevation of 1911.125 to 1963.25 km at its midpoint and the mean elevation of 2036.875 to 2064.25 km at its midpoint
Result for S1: 0.07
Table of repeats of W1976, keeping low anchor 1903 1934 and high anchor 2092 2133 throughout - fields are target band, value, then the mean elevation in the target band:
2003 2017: 0.06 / 165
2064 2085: 0.01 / 173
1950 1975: 0.20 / 144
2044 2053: 0.05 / 167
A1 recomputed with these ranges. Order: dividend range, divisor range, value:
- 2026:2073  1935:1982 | 1.15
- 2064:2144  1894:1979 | 1.09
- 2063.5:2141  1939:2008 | 1.16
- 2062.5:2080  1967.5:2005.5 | 1.19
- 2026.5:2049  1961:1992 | 1.22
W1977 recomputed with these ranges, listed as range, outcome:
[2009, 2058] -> 169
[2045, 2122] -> 174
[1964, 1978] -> 128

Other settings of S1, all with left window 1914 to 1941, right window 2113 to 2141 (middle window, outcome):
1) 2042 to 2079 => 0.013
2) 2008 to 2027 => 0.032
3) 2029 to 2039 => 0.015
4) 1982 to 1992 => 0.118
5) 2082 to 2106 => -0.014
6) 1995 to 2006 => 0.100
